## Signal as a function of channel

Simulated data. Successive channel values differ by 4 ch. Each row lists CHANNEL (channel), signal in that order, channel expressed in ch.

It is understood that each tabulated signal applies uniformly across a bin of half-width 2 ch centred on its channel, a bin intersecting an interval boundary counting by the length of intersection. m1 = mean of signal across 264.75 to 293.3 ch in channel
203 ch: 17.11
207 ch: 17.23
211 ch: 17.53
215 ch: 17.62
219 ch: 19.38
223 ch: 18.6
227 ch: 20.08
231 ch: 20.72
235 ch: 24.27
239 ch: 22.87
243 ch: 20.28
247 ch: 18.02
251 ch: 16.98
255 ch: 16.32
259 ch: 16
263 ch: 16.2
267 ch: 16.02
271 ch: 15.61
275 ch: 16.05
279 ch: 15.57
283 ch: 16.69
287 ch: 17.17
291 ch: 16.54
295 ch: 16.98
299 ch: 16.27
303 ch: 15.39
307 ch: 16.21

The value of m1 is 16.2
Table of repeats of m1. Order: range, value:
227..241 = 22.3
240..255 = 18.4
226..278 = 18.3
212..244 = 20.4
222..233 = 19.9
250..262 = 16.4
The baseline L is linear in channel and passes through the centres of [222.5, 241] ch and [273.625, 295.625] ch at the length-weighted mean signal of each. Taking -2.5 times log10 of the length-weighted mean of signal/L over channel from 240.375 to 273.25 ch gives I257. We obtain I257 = 0.13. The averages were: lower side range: 21.5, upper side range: 16.5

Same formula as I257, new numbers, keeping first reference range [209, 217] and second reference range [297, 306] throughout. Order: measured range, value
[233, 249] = -0.24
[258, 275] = 0.04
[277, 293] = -0.02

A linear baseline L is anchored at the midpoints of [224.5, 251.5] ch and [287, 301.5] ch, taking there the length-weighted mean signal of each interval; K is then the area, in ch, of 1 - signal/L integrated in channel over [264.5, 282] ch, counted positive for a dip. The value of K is 2.2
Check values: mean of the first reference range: 20.6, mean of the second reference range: 16.6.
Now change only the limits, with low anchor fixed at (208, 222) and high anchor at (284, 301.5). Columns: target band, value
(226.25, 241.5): -3.7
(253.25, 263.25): 0.7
